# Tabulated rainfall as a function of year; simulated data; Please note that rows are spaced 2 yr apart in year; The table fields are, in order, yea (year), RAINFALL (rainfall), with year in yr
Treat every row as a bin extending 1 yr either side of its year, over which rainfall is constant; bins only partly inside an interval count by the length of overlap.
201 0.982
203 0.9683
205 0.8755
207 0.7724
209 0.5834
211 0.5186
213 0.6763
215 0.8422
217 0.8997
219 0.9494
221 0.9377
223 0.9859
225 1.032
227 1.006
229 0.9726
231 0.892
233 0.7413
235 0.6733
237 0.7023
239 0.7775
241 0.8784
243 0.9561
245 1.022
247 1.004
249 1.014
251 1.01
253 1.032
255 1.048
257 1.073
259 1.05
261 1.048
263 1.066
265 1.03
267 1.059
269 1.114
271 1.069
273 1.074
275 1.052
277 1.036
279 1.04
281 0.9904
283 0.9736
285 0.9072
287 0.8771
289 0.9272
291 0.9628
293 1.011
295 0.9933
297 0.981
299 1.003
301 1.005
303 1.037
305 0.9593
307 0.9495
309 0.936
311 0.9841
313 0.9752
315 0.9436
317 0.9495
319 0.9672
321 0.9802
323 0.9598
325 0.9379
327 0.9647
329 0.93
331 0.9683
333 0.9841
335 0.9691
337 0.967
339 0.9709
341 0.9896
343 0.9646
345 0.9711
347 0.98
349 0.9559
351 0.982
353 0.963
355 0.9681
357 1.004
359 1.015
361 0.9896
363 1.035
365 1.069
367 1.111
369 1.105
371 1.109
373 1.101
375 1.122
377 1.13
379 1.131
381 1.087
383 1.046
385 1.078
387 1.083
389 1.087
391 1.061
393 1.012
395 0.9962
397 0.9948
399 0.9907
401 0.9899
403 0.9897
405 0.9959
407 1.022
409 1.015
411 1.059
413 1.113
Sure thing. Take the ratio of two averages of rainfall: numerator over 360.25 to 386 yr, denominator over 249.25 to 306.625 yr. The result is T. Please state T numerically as 1.1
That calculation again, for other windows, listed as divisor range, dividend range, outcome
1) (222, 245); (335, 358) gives 1.11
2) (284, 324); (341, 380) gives 1.07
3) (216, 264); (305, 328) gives 1.01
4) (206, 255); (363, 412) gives 1.21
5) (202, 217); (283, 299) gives 1.26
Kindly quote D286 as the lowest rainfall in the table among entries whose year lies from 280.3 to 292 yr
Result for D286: 0.8771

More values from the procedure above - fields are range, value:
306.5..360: 0.93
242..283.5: 0.9561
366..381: 1.087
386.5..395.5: 0.9962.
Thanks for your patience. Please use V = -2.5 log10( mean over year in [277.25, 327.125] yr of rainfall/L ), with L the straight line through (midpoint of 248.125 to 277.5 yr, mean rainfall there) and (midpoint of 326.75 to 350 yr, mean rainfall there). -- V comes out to 0.04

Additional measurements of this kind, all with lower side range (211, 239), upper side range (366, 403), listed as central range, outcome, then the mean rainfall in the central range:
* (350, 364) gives 0.04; 0.994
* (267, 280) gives -0.16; 1.06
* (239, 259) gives -0.13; 0.995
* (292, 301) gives -0.05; 0.998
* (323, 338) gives 0.04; 0.96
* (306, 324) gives 0.02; 0.961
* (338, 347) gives 0.04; 0.975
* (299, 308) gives -0.03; 0.989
